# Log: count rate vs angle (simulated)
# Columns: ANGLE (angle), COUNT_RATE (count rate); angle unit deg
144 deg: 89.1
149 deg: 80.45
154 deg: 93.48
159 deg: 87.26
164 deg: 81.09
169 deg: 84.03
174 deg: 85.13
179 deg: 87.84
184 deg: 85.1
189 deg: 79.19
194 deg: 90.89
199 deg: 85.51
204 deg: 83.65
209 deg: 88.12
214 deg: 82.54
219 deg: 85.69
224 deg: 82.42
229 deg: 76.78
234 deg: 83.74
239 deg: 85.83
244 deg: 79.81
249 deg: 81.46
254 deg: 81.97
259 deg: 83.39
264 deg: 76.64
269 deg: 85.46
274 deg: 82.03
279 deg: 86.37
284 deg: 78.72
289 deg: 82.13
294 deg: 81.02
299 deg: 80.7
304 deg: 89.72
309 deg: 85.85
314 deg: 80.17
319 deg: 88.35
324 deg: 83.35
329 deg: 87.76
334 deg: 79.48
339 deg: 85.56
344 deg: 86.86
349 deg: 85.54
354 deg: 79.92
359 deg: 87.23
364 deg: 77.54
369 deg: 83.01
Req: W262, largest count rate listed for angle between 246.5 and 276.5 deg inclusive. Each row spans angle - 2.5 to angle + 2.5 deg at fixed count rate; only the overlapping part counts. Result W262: 85.46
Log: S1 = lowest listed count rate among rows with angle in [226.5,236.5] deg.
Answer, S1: 76.78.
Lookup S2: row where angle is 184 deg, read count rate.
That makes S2 85.1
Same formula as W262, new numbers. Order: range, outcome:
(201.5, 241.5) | 88.12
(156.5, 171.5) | 87.26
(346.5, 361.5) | 87.23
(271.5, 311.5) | 89.72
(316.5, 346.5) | 88.35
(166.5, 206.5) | 90.89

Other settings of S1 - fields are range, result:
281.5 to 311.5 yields 78.72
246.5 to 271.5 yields 76.64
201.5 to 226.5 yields 82.42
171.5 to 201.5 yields 79.19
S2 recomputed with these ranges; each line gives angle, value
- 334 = 79.48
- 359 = 87.23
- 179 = 87.84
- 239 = 85.83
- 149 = 80.45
